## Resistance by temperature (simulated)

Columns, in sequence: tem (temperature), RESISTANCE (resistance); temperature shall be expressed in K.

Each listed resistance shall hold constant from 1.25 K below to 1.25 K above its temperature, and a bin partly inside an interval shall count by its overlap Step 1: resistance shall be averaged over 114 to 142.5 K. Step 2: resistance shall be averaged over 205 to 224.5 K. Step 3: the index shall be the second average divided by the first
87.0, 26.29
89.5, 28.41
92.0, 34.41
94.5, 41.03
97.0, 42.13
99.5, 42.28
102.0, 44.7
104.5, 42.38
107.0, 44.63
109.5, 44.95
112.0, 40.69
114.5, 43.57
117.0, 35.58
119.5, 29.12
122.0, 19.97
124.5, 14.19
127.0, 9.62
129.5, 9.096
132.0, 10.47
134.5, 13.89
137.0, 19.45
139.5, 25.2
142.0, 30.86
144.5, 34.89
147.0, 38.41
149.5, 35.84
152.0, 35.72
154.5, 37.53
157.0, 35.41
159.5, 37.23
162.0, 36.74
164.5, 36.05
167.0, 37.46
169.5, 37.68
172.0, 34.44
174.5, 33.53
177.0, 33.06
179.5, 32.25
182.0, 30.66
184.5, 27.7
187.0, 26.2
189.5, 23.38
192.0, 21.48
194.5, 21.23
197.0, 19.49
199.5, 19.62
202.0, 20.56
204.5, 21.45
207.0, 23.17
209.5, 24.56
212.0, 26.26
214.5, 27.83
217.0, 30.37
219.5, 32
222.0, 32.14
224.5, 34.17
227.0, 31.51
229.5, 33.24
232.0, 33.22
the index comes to 1.3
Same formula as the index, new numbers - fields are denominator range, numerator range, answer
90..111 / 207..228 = 0.71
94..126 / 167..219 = 0.73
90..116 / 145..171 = 0.88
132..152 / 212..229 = 1.12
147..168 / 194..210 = 0.58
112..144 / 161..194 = 1.37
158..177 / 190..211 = 0.60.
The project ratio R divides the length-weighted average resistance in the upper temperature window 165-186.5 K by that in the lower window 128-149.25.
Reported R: 1.43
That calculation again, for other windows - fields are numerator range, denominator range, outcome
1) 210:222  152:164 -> 0.80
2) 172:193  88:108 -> 0.73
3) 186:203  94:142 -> 0.72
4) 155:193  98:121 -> 0.80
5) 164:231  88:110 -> 0.71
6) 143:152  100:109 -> 0.82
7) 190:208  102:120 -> 0.52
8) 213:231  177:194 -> 1.16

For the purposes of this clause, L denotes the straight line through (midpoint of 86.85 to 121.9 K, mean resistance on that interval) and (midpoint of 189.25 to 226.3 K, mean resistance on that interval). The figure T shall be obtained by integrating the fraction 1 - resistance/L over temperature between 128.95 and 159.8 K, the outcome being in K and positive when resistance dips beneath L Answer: 4.47 K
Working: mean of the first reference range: 38.4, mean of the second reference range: 25.3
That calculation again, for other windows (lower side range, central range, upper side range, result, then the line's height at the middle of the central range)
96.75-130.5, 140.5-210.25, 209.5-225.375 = 2.2 K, 31.2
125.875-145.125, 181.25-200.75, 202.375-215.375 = -0.6 K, 22.9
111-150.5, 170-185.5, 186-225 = -4.3 K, 25.2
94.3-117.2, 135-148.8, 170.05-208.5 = 2.4 K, 35.4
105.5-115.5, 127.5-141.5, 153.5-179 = 8.3 K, 40.1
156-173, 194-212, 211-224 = 5.6 K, 31.8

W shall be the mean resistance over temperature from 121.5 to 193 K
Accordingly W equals 28.3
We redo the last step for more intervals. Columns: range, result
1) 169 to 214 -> 26.3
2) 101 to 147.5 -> 28.8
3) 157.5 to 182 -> 35.1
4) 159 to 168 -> 36.8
